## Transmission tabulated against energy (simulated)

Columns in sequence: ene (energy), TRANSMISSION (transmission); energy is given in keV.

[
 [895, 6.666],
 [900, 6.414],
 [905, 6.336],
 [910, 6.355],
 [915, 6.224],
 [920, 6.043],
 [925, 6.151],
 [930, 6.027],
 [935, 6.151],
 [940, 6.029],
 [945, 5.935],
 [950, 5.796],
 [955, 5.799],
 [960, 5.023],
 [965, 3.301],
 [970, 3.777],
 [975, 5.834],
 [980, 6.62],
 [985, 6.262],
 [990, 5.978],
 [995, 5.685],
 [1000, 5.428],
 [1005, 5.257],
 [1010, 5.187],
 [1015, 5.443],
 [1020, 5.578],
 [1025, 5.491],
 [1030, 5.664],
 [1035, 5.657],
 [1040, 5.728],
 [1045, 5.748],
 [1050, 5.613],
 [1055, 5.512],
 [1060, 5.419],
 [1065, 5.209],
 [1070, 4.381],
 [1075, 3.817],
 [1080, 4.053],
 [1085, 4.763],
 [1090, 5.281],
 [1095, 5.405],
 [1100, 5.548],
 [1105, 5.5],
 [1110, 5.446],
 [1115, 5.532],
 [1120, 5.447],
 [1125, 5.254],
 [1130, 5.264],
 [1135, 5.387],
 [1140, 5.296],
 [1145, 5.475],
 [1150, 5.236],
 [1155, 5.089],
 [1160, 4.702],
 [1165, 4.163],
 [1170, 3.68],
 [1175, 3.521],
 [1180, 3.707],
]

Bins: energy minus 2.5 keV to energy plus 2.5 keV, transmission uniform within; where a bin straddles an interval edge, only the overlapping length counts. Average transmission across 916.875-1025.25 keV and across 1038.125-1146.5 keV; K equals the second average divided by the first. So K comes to 0.9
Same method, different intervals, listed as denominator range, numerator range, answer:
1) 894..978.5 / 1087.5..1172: 0.90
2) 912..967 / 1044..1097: 0.87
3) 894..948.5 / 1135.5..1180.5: 0.75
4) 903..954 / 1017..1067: 0.91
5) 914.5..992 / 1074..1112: 0.88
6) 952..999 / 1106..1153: 1.00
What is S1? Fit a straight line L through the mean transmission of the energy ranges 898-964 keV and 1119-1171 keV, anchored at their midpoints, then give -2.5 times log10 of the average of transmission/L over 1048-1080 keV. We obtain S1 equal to 0.10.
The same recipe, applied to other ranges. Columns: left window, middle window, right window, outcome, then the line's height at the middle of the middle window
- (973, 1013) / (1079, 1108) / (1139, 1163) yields 0.04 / 5.37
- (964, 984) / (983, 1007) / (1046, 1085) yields -0.13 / 5.05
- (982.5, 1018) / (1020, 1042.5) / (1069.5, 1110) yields -0.05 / 5.36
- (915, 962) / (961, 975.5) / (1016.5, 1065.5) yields 0.36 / 5.81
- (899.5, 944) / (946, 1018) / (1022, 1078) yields 0.07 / 5.76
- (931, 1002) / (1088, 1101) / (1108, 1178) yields -0.06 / 5.12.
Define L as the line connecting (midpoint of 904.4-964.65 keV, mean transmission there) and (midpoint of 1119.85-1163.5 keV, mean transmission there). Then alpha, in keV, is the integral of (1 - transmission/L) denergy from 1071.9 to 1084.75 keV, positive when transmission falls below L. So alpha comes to 3.1 keV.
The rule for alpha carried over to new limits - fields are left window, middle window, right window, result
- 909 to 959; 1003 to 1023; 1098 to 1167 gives 1.2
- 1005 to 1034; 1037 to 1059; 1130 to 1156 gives -0.8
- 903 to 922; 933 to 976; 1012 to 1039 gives 5.3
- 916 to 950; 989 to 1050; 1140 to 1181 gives -1.1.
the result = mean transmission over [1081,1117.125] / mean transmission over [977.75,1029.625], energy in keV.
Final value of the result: 0.9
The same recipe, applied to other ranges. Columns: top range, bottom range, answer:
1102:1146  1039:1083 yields 1.07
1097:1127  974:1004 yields 0.92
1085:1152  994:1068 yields 0.98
